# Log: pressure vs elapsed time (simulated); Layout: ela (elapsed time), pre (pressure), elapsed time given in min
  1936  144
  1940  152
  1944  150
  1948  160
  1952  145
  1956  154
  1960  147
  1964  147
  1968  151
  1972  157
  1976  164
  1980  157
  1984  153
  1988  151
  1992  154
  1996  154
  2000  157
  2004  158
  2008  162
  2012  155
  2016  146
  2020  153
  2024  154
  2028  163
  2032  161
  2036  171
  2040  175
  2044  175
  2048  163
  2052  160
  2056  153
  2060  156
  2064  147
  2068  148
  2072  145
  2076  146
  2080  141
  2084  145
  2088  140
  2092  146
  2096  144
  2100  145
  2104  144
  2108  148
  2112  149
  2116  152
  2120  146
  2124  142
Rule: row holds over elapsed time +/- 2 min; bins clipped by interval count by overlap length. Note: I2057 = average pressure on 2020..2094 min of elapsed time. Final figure 155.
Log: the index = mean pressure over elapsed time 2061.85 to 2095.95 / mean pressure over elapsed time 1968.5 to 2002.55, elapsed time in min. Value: 0.93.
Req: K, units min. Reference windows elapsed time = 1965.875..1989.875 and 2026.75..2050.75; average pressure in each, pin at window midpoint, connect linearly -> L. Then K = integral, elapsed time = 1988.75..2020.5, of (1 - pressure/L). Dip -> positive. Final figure 1.2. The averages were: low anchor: 155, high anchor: 168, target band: 155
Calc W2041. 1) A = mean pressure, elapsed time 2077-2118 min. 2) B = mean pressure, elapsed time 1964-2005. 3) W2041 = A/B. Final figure 0.9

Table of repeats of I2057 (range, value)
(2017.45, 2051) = 164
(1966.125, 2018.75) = 155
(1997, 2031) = 156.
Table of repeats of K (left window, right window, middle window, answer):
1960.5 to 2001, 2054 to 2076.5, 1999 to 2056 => -3.5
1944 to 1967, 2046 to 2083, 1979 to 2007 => -0.8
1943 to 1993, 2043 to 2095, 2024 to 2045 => -2.2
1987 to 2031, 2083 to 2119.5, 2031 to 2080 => -2.2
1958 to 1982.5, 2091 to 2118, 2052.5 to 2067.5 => -0.3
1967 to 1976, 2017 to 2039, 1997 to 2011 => 0.0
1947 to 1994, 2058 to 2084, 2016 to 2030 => -0.5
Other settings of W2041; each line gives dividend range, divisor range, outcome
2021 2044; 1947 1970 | 1.10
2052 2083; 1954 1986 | 0.97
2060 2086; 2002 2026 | 0.94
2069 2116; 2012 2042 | 0.91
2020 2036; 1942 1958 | 1.05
